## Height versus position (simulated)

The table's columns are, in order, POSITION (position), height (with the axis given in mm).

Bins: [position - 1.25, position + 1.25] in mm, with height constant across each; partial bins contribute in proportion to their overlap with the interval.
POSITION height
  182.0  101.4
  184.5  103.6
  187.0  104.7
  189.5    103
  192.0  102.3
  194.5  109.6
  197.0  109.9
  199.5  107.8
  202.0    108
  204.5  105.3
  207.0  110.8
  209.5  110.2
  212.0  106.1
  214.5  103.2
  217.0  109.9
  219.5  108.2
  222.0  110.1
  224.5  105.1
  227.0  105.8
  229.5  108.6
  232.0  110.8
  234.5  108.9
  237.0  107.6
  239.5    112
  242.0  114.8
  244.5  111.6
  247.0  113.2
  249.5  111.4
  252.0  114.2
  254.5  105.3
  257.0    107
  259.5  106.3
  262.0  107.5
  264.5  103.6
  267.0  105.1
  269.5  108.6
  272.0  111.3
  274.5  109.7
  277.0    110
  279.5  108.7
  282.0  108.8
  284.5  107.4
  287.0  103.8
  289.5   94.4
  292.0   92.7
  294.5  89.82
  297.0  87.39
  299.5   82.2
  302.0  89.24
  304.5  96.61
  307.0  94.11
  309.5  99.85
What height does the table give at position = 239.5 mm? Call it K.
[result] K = 112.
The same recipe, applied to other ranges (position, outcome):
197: 109.9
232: 110.8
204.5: 105.3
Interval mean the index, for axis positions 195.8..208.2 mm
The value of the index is 108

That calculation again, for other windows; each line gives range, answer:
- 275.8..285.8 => 109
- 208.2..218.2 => 107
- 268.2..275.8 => 110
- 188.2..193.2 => 103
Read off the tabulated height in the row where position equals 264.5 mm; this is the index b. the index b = 103.6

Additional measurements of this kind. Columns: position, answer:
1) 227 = 105.8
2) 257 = 107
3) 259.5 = 106.3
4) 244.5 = 111.6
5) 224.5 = 105.1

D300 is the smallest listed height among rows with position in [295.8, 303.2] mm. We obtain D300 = 82.2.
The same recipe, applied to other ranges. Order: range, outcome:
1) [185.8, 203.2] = 102.3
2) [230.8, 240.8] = 107.6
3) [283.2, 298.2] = 87.39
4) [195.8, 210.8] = 105.3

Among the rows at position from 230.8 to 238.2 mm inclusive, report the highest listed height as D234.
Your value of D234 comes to 110.8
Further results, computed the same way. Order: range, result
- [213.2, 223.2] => 110.1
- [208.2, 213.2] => 110.2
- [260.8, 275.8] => 111.3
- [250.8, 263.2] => 114.2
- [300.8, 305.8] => 96.61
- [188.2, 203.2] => 109.9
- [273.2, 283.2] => 110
